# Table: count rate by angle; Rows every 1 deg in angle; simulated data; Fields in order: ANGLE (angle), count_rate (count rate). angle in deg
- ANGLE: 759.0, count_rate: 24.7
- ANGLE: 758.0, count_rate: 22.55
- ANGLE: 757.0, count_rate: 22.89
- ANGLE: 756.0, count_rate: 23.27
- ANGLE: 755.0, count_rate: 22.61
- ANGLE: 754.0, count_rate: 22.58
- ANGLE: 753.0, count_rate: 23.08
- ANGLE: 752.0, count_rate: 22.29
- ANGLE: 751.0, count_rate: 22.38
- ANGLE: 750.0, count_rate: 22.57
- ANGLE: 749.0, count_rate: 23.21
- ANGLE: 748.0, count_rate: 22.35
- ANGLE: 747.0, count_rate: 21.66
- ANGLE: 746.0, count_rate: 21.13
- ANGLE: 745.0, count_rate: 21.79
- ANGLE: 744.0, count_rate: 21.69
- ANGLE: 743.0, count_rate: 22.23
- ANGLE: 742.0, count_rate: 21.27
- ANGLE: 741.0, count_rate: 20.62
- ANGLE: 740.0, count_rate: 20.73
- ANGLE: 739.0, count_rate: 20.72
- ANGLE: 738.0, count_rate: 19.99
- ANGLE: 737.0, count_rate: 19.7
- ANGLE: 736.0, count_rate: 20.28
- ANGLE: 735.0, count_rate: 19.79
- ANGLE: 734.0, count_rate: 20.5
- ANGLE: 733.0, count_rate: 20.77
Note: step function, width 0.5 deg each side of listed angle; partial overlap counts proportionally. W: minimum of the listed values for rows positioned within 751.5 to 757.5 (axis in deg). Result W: 22.29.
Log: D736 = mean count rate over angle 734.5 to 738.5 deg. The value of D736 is 19.9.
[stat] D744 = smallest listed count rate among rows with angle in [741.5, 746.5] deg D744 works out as 21.13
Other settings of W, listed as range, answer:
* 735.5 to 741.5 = 19.7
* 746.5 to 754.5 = 21.66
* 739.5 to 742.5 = 20.62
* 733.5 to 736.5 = 19.79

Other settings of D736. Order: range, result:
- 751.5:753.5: 22.7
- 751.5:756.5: 22.8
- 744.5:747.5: 21.5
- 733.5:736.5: 20.2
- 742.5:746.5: 21.7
